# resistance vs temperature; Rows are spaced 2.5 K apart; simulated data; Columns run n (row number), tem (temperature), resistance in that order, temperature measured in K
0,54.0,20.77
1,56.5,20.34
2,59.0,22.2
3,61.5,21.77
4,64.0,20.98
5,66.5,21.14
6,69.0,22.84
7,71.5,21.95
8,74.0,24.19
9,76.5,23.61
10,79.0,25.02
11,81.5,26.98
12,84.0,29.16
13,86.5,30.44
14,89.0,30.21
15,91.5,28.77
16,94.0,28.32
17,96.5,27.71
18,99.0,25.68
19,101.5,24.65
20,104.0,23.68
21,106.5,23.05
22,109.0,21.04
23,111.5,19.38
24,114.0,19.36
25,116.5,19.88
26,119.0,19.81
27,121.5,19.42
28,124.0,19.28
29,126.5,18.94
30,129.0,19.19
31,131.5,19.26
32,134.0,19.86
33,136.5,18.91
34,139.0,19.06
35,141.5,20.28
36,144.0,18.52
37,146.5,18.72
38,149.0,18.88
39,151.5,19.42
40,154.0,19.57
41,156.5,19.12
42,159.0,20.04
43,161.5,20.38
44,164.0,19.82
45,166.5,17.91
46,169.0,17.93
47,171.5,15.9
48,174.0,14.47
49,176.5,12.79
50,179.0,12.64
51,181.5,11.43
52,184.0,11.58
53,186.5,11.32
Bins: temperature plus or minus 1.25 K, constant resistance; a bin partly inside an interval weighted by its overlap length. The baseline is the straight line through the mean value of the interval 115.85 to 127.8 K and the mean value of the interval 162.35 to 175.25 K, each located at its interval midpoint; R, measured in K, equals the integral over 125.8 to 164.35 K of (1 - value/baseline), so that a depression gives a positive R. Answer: -2.11 K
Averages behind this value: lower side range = 19.4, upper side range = 17.3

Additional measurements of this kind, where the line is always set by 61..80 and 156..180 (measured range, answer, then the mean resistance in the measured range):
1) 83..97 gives -4.9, 29.2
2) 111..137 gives 0.3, 19.4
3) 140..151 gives -0.4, 19.1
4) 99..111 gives -1.4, 23.1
